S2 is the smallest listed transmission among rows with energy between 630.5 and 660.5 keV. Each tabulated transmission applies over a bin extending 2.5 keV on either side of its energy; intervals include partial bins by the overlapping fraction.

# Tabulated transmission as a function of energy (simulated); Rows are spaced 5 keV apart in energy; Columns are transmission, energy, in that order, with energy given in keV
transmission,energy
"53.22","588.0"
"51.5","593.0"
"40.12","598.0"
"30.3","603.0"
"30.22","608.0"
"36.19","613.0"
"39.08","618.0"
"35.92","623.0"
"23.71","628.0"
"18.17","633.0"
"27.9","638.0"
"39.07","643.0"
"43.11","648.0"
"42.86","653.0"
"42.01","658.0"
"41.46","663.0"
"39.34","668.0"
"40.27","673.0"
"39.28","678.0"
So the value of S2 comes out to 18.17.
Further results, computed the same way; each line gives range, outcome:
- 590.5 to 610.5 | 30.22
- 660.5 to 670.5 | 39.34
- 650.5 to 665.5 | 41.46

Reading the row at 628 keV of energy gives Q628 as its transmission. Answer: 23.71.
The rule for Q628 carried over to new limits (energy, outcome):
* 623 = 35.92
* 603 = 30.3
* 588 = 53.22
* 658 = 42.01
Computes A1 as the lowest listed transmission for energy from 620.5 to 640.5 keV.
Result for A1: 18.17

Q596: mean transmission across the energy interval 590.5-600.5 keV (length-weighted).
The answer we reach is 45.8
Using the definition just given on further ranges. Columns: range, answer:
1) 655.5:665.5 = 41.7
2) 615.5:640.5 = 29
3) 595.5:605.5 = 35.2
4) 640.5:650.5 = 41.1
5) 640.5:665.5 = 41.7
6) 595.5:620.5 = 35.2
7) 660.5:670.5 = 40.4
